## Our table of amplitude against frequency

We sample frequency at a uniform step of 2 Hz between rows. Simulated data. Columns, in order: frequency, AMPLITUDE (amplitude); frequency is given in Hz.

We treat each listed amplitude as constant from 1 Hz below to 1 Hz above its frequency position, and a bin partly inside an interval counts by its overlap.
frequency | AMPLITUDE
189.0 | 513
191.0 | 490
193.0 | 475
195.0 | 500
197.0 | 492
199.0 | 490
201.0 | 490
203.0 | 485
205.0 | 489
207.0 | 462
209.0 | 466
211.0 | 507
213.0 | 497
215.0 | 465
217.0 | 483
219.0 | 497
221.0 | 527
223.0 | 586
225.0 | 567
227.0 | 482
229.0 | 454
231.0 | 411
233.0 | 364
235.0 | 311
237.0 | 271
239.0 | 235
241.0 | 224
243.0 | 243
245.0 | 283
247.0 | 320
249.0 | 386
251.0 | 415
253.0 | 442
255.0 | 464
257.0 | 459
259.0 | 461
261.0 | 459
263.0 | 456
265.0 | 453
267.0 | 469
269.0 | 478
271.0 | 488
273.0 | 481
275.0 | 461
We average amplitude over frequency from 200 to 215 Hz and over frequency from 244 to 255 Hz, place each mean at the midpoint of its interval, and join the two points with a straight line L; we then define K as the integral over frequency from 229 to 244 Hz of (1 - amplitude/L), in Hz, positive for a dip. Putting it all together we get 3.9 Hz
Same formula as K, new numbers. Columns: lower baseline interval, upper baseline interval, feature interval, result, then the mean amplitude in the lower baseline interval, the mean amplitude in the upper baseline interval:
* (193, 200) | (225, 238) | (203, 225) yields -2.9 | 491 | 396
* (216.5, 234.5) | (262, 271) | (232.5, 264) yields 7.4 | 481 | 467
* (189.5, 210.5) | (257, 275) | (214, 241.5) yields 3.1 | 485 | 467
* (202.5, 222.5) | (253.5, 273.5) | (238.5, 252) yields 4.9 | 490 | 466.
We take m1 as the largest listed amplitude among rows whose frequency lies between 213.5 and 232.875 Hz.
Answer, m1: 586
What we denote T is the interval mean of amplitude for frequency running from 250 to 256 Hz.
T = 440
